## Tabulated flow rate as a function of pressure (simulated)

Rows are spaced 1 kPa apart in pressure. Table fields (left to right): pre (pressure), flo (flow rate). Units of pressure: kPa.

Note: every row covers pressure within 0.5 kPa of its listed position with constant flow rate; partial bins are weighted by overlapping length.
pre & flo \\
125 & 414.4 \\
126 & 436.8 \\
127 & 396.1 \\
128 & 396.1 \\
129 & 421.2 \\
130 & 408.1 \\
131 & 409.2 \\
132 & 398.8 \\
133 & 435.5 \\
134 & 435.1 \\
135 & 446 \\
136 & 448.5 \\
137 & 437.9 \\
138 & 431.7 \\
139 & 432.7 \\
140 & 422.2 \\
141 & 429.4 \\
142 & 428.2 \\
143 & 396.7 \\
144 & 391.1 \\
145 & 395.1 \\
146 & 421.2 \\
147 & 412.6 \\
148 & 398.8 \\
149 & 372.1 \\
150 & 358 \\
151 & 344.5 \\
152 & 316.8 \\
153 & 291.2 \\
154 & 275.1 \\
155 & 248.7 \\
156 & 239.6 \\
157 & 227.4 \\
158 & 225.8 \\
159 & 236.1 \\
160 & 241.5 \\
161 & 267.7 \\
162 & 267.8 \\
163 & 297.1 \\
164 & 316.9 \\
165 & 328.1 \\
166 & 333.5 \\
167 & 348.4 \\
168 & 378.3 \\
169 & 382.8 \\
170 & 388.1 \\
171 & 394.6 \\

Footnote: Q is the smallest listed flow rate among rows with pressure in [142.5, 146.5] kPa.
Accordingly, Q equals 391.1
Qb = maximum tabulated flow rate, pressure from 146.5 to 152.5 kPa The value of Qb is 412.6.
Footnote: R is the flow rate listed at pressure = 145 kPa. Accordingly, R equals 395.1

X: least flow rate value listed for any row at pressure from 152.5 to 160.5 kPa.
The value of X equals 225.8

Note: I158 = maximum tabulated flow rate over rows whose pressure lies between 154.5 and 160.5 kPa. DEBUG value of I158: 248.7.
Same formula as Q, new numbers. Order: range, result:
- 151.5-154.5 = 275.1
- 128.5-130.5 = 408.1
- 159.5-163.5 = 241.5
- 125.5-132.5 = 396.1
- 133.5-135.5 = 435.1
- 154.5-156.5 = 239.6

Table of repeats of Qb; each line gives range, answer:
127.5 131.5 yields 421.2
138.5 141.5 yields 432.7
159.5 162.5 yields 267.8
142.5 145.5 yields 396.7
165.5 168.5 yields 378.3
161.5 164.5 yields 316.9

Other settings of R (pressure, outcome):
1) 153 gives 291.2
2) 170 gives 388.1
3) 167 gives 348.4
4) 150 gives 358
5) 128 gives 396.1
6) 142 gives 428.2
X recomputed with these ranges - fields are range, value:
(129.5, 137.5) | 398.8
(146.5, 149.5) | 372.1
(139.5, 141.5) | 422.2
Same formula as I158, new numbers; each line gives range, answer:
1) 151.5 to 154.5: 316.8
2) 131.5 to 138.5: 448.5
